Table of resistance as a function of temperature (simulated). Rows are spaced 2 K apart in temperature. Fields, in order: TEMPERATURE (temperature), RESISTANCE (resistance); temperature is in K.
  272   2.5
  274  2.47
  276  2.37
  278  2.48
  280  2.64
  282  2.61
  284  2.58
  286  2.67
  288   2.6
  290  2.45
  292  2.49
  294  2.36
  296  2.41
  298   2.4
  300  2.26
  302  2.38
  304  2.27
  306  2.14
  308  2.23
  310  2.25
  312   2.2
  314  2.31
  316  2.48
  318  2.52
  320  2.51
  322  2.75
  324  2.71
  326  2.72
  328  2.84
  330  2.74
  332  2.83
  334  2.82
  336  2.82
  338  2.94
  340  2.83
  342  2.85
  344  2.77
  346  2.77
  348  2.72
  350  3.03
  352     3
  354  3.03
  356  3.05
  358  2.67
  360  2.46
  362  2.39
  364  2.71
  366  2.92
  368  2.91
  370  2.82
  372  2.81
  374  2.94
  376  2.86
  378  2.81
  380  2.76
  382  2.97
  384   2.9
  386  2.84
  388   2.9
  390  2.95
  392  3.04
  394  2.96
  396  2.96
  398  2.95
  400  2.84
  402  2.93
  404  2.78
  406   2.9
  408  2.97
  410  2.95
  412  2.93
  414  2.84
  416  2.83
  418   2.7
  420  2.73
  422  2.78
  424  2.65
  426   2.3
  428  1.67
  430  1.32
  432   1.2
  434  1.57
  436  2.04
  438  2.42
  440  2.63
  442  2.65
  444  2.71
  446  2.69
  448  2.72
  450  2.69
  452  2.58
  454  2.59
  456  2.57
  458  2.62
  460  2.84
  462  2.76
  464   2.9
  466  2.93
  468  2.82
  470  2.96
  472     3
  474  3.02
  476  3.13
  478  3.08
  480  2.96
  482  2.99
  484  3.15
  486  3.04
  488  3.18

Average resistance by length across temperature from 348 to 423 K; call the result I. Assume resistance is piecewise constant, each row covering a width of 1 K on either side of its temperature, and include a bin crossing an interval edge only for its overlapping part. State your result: 2.86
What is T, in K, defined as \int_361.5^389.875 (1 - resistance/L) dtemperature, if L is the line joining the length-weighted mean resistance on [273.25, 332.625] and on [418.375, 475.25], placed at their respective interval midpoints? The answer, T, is -3.8 K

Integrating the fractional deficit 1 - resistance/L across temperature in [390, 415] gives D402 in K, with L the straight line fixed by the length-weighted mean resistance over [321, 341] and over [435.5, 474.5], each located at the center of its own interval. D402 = -1.6 K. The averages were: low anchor 2.8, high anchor 2.71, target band 2.92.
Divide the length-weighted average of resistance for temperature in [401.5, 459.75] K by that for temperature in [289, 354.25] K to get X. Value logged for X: 0.97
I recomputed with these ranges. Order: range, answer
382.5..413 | 2.92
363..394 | 2.88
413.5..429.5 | 2.51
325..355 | 2.85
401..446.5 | 2.48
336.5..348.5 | 2.82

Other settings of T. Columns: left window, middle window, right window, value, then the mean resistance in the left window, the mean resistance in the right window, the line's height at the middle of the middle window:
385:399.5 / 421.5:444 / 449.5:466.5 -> 5.4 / 2.94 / 2.71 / 2.8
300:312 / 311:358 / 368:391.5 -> -4.8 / 2.25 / 2.87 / 2.49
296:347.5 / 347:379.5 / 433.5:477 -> -2.6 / 2.57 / 2.69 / 2.61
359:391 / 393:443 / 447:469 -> 4.1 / 2.81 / 2.73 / 2.77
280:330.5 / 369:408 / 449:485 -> -3.1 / 2.48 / 2.87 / 2.68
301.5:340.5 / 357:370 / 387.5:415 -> 0.3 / 2.56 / 2.92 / 2.75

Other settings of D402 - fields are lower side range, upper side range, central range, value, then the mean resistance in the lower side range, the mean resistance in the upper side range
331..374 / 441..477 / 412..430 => 1.84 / 2.82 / 2.79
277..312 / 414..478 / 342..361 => -2.78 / 2.42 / 2.56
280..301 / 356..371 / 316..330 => -0.39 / 2.49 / 2.72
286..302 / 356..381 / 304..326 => 0.99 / 2.44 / 2.77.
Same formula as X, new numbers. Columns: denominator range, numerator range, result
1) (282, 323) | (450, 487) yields 1.19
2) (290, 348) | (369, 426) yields 1.12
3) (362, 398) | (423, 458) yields 0.80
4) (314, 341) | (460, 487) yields 1.10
